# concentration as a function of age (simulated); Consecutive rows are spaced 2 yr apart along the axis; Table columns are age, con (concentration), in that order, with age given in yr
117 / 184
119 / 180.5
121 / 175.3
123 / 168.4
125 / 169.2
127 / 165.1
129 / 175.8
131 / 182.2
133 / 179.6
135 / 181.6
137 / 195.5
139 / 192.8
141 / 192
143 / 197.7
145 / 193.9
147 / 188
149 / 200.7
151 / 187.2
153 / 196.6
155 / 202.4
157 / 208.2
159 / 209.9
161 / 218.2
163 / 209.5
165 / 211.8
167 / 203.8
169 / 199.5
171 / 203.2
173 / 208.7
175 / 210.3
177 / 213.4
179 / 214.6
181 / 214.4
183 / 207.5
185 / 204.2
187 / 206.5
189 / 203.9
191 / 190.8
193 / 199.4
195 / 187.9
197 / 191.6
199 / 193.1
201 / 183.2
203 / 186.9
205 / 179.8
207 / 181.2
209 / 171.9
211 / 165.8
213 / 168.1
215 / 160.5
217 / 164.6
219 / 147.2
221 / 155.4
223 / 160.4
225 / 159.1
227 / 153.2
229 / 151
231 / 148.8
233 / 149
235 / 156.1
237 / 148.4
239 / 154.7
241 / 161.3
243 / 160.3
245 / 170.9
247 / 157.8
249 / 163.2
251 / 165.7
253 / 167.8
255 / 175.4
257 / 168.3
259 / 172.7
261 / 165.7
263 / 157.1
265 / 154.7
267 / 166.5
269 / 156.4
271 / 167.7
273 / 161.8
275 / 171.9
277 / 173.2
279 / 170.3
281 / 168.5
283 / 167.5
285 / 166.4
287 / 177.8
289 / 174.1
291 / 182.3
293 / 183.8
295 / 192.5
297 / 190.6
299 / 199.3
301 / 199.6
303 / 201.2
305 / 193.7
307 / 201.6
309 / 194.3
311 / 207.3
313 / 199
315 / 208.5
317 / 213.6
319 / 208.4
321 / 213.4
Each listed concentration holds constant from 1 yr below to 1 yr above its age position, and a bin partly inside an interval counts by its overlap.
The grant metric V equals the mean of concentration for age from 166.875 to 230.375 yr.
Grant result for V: 185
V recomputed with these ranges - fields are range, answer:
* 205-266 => 162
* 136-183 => 203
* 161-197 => 205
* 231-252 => 158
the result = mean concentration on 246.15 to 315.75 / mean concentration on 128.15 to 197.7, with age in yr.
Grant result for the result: 0.89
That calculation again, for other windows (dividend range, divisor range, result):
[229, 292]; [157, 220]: 0.85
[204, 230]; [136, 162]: 0.82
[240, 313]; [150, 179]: 0.85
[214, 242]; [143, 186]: 0.76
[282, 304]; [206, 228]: 1.14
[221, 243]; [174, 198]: 0.76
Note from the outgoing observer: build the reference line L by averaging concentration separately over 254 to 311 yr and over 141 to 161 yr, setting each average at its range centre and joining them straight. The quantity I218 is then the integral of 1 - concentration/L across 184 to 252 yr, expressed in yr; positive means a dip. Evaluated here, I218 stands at 6.4 yr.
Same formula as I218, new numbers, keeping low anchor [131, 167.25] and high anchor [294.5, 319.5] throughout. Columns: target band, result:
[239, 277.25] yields 6.71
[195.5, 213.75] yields 1.67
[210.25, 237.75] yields 5.93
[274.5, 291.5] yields 2.39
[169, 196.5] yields -0.85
